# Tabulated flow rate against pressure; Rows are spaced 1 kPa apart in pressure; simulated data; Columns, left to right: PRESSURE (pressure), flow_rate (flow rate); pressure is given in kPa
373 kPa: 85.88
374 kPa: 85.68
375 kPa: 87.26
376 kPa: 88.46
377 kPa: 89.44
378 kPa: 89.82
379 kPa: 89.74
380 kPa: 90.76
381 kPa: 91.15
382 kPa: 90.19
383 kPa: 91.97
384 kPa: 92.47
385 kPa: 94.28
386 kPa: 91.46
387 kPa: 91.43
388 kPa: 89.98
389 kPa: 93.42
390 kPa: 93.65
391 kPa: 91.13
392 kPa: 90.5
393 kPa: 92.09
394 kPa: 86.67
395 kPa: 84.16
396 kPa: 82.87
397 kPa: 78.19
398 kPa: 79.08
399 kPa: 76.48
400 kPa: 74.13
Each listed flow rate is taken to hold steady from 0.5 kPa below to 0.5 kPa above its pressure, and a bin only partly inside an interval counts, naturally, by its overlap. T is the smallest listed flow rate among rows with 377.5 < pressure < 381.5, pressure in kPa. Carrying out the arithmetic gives 89.74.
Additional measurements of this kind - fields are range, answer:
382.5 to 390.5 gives 89.98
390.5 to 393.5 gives 90.5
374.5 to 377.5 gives 87.26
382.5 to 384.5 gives 91.97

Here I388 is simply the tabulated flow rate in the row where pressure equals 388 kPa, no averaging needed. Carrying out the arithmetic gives 89.98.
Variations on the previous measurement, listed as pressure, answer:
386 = 91.46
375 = 87.26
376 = 88.46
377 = 89.44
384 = 92.47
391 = 91.13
